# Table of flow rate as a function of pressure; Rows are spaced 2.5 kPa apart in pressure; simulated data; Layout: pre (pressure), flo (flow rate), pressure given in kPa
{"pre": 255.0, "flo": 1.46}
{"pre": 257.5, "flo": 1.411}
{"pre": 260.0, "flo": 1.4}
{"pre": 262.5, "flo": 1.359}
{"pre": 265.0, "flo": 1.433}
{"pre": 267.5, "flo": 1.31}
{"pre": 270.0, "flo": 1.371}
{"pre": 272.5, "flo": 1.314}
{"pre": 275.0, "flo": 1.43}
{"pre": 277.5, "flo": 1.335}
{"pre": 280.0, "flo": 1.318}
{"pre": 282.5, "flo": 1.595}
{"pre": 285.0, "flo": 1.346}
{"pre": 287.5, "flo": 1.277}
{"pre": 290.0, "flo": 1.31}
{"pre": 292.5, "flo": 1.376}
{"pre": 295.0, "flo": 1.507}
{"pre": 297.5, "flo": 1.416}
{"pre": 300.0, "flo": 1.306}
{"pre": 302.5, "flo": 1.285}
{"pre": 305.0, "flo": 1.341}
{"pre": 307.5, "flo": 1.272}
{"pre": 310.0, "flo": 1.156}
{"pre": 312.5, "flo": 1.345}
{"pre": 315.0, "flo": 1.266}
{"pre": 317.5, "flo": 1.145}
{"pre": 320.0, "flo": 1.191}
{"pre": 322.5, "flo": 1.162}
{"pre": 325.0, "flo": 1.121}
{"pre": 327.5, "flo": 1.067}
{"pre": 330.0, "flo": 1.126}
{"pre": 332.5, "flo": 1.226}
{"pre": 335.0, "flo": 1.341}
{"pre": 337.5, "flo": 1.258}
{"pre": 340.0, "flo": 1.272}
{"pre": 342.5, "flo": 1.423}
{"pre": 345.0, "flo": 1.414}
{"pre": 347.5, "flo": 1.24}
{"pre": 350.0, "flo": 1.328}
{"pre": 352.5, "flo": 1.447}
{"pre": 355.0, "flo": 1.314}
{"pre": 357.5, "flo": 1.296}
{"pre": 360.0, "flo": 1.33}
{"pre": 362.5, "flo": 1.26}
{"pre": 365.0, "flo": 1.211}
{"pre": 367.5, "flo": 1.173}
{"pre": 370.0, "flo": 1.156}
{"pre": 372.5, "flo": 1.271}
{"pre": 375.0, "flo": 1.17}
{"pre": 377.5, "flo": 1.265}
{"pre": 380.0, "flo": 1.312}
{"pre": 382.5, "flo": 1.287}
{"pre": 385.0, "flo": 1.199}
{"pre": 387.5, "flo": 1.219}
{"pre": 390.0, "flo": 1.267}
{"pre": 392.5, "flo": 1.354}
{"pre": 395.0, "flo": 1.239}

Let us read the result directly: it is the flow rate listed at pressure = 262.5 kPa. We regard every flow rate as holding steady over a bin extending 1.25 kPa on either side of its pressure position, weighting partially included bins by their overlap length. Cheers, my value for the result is 1.359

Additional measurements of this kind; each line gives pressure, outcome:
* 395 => 1.239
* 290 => 1.31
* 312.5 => 1.345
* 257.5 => 1.411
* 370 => 1.156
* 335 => 1.341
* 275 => 1.43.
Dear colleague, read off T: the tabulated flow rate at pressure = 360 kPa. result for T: 1.33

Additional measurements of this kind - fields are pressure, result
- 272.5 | 1.314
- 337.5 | 1.258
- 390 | 1.267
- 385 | 1.199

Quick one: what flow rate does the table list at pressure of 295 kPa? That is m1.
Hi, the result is 1.507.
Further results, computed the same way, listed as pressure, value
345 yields 1.414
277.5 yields 1.335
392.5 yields 1.354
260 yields 1.4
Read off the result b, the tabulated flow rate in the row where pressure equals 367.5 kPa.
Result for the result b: 1.173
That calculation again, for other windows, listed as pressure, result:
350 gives 1.328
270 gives 1.371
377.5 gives 1.265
